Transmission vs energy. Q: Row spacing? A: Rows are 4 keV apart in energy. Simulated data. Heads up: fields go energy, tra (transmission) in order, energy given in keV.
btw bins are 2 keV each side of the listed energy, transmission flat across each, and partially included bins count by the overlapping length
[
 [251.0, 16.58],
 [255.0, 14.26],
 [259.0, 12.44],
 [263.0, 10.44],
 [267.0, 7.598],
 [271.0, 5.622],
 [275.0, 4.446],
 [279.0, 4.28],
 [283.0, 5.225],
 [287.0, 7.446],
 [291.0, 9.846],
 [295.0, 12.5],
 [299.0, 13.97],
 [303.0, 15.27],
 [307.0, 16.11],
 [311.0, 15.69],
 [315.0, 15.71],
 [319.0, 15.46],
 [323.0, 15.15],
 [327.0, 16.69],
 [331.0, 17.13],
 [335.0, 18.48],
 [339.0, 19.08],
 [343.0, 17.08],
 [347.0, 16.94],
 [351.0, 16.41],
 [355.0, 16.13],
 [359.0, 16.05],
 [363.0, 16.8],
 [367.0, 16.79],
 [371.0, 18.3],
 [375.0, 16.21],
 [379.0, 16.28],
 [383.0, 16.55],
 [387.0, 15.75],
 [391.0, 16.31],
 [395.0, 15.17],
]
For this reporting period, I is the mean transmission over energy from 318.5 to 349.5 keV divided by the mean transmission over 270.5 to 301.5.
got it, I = 2.09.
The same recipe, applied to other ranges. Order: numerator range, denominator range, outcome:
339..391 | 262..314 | 1.67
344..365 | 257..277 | 2.03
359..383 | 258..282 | 2.34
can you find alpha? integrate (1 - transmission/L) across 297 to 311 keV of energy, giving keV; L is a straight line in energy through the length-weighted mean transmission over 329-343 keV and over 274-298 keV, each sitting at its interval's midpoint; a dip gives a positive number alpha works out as -4.6 keV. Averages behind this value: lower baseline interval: 7.69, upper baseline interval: 18.1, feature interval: 15.2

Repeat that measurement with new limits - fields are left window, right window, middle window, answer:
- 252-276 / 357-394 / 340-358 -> -2.3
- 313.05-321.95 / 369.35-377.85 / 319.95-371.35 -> -1.9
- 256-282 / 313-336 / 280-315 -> 1.3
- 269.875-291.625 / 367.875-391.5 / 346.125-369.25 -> -3.8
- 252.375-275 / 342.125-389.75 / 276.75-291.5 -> 6.4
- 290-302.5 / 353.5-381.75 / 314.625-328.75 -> -1.7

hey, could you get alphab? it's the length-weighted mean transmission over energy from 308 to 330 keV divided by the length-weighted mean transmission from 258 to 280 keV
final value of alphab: 2.14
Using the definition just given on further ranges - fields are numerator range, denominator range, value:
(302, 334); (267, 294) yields 2.47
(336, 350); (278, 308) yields 1.67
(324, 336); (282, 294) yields 2.11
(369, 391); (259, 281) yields 2.36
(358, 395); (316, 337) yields 1.00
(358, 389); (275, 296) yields 2.27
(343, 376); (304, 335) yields 1.04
